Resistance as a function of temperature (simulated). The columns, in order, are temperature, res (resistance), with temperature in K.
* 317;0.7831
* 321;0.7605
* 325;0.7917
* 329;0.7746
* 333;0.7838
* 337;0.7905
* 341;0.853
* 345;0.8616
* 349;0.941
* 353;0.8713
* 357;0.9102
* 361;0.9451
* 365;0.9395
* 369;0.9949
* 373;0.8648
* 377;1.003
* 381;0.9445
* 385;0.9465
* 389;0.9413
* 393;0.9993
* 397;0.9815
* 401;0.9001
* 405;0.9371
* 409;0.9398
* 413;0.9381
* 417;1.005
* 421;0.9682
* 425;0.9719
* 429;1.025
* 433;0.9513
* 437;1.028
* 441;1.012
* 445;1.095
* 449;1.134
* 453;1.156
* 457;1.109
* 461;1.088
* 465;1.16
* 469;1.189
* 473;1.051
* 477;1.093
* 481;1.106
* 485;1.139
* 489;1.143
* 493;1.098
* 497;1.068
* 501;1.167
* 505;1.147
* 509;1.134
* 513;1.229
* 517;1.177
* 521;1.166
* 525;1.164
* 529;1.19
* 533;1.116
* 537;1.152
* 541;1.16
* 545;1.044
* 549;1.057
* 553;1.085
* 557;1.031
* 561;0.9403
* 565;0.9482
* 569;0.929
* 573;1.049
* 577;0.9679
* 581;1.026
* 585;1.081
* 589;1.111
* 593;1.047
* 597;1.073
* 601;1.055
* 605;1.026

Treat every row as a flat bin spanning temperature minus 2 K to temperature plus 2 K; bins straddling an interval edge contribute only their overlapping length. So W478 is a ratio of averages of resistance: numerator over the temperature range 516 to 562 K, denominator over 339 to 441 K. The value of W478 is 1.2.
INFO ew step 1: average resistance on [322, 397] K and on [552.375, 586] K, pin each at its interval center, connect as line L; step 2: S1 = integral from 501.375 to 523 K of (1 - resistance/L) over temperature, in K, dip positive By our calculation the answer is -4.4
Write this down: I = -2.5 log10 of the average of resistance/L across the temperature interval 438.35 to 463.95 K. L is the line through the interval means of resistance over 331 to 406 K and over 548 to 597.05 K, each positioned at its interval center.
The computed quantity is -0.15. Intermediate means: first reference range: 0.916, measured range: 1.1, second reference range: 1.02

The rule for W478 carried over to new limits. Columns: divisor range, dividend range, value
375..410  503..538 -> 1.22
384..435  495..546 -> 1.19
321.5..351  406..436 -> 1.18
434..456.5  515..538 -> 1.07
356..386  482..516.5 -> 1.21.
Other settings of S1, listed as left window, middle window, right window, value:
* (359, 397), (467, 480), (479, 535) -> -0.2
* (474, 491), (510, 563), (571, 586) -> -2.5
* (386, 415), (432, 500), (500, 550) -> -2.9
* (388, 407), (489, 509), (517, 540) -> -0.2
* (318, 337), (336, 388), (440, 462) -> -2.7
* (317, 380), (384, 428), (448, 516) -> 1.0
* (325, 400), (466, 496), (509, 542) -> -0.6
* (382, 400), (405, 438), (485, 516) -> 1.2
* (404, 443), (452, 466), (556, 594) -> -2.0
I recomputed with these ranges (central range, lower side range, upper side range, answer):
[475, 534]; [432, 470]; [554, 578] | -0.101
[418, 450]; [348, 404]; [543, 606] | -0.057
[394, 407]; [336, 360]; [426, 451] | 0.030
